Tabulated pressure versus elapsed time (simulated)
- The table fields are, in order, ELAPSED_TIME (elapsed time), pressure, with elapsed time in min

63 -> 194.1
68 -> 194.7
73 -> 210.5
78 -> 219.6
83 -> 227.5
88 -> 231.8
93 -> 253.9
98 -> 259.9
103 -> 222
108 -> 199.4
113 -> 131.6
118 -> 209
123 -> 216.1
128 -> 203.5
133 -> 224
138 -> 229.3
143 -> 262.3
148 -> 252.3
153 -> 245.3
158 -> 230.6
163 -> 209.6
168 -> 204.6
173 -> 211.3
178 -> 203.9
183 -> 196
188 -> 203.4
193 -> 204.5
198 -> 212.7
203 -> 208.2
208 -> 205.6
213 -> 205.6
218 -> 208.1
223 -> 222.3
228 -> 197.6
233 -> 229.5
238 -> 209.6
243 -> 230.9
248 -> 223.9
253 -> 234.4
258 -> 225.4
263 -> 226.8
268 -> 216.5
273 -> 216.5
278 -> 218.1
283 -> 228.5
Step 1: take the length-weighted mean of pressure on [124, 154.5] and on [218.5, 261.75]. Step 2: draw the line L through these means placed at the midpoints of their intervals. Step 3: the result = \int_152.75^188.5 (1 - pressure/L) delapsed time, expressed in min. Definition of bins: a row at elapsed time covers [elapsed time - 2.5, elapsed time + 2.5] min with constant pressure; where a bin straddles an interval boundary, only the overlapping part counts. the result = 3.0 min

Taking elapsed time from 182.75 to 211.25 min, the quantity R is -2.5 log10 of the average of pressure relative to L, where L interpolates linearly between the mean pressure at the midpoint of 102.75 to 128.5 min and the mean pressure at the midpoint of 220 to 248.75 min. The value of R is 0.03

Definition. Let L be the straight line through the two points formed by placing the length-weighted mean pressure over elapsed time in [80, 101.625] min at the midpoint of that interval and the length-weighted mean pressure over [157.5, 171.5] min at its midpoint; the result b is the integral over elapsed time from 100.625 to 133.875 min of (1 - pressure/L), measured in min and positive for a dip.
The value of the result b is 4.51 min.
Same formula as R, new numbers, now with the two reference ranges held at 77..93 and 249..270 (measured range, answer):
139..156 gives -0.096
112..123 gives 0.232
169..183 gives 0.116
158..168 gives 0.075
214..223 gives 0.077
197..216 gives 0.099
